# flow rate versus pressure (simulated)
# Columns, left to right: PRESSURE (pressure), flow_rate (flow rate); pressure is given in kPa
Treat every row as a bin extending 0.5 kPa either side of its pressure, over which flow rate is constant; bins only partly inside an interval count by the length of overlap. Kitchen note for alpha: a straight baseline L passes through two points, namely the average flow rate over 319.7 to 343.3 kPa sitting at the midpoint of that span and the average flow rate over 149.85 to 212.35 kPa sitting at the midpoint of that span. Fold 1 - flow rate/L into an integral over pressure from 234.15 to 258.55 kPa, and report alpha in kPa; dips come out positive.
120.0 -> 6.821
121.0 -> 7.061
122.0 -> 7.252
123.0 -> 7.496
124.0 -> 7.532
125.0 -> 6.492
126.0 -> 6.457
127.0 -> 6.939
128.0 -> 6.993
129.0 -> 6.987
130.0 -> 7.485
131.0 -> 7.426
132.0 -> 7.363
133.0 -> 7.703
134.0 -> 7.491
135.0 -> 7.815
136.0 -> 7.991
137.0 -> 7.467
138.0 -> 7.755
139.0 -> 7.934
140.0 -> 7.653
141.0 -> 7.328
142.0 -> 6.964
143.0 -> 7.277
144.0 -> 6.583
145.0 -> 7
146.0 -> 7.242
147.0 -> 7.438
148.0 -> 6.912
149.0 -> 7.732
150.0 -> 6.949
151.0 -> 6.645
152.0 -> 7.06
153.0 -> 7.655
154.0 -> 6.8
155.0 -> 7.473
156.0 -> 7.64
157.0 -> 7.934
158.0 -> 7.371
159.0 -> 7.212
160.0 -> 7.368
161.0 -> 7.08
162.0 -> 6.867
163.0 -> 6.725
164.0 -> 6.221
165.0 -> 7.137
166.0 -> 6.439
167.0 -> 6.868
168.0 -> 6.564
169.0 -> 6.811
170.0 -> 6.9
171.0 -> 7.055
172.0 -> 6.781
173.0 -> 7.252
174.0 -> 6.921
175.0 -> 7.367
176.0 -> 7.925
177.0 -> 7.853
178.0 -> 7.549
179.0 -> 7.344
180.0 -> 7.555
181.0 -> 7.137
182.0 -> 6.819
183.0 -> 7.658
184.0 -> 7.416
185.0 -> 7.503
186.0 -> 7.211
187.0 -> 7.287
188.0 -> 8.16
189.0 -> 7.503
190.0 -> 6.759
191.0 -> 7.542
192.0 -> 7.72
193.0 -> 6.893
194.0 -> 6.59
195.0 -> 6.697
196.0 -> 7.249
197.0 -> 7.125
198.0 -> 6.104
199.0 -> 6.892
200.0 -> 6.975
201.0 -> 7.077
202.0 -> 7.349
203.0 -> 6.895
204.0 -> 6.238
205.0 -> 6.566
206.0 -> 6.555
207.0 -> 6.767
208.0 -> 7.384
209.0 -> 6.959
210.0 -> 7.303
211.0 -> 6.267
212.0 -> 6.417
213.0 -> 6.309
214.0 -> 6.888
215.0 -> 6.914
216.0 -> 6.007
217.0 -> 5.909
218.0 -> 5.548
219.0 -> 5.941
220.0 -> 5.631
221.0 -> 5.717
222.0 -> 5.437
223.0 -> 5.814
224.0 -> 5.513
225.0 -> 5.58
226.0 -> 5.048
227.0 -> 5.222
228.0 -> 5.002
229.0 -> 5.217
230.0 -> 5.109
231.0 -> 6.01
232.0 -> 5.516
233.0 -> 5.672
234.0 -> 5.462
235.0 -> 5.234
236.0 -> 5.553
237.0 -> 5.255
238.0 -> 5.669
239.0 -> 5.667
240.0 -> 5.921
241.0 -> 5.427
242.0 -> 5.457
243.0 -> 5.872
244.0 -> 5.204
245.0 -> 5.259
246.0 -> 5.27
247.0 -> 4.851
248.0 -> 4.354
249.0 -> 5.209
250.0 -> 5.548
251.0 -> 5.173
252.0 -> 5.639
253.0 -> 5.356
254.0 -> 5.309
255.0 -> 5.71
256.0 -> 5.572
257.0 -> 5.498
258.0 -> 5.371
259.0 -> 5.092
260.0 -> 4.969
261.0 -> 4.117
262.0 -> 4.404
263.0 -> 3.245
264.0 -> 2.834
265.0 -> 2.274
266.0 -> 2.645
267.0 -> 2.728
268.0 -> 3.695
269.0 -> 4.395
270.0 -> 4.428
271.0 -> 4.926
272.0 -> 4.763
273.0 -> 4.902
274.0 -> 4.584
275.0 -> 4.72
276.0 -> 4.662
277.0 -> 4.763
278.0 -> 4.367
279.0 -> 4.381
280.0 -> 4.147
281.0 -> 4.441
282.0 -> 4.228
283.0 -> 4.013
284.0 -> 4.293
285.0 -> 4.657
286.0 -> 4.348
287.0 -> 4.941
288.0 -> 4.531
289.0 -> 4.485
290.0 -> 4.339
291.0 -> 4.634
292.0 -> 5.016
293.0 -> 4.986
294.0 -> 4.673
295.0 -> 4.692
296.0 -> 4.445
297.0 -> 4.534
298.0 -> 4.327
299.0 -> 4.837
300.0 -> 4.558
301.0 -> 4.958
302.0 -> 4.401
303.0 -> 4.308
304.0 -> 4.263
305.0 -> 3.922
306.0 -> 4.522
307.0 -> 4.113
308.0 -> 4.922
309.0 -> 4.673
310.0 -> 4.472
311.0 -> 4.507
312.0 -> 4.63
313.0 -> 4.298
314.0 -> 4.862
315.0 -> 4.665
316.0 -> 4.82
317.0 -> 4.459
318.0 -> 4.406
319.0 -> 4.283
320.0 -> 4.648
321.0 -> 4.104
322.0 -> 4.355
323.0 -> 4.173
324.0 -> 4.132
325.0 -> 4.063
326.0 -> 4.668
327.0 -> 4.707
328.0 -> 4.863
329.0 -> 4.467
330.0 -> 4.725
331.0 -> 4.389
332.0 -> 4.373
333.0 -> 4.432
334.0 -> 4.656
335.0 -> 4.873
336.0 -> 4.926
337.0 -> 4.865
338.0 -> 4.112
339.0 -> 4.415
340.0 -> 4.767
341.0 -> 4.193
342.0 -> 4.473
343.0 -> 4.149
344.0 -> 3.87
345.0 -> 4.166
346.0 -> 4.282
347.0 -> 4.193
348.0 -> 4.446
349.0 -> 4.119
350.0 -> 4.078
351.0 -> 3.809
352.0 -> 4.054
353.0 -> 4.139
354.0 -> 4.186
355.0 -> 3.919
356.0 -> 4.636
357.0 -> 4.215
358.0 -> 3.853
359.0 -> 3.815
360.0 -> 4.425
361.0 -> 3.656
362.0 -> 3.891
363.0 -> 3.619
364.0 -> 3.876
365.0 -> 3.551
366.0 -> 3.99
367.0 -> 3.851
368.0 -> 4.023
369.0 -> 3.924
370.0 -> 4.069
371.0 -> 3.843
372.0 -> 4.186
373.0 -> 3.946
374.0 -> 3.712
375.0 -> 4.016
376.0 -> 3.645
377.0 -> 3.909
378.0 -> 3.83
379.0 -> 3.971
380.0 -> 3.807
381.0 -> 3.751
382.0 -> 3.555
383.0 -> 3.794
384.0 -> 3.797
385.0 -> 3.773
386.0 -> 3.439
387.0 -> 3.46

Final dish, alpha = 2.3 kPa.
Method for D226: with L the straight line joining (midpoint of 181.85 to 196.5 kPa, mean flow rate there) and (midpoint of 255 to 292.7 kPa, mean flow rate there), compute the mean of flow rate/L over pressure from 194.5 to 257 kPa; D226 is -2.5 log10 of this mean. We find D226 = 0.02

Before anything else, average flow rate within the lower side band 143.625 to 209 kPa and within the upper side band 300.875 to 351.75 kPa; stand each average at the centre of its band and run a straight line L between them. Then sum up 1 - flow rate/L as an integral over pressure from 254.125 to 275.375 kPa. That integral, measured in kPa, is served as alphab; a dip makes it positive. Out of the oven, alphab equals 4.6 kPa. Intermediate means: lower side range 7.11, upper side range 4.43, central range 4.34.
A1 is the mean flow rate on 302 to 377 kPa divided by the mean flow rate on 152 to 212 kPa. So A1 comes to 0.60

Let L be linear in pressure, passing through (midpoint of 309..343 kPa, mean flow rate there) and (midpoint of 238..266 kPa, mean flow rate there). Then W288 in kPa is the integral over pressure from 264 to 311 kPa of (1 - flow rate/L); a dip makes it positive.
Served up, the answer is 3.57 kPa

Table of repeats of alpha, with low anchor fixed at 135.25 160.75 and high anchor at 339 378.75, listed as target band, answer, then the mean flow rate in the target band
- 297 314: 1.3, 4.49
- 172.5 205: -2.4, 7.2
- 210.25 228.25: 1.0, 5.87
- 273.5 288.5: 2.2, 4.47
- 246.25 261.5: 1.3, 5.19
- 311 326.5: 0.8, 4.44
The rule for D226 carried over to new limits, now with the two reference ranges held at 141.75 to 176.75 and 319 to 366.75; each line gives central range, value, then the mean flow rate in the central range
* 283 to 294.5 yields 0.11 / 4.6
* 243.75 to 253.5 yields 0.11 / 5.19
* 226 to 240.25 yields 0.10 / 5.44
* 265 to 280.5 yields 0.26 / 4.21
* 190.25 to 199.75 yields -0.07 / 6.97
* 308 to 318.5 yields 0.03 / 4.6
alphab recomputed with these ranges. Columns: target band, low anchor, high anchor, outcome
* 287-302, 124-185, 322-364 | 1.2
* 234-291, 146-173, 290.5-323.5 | 6.2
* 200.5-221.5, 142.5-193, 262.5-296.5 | -1.5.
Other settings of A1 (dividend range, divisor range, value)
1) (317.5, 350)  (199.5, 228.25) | 0.70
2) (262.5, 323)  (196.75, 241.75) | 0.72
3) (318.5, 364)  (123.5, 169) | 0.60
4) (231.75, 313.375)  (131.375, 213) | 0.66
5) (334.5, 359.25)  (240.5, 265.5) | 0.87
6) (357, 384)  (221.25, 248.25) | 0.72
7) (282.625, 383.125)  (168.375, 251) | 0.67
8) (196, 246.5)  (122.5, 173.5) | 0.84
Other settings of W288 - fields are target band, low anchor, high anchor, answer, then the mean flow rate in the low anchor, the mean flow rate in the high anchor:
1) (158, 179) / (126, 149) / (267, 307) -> -1.0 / 7.34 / 4.49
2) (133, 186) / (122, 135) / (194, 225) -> -2.4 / 7.22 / 6.47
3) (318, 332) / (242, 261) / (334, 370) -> 0.1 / 5.27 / 4.16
